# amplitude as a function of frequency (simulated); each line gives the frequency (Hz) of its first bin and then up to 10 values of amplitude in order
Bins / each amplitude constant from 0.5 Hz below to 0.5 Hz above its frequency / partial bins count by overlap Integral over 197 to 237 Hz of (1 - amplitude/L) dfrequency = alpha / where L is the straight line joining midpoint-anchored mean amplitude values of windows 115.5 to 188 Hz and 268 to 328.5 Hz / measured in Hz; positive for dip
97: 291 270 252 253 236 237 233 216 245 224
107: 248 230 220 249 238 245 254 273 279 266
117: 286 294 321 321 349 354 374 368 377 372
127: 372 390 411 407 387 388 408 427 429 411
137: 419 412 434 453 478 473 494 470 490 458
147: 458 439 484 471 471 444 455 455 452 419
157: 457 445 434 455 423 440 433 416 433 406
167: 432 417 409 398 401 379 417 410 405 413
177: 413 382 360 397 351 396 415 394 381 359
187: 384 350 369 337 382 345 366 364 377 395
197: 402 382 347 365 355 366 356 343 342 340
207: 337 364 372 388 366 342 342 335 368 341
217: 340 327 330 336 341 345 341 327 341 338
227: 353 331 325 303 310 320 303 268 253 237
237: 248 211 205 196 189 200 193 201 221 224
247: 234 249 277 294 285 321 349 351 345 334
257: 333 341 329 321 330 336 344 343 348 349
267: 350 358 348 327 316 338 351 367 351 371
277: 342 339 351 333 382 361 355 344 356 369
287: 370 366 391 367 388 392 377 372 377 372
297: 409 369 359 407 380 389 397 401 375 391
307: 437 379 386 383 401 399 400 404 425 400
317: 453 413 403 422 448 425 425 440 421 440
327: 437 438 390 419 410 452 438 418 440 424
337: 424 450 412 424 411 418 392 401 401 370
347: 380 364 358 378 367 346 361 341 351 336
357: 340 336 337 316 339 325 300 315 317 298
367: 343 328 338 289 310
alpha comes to 6.3 Hz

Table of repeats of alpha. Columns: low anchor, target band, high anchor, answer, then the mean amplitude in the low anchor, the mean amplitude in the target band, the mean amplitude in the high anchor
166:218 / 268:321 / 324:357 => 1.9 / 374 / 378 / 400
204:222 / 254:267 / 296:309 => 1.1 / 348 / 339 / 390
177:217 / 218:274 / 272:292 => 9.3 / 366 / 302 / 361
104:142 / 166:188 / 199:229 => -3.2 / 341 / 395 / 347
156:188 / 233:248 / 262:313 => 6.3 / 407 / 224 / 369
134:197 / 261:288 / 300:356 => 3.9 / 418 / 350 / 404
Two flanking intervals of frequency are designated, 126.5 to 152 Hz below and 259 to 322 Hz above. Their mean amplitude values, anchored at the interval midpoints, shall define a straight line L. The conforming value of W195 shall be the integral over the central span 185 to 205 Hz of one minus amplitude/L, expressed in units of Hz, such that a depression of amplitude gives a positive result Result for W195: 2.36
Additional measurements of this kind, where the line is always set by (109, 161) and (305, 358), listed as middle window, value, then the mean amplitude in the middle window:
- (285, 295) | 0.6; 376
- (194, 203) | 0.6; 372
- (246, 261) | 3.4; 309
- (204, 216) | 1.3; 353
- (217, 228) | 1.7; 338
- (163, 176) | -0.5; 411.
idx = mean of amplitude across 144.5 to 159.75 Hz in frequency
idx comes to 455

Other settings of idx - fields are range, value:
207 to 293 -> 322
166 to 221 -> 372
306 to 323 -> 411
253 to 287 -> 346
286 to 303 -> 380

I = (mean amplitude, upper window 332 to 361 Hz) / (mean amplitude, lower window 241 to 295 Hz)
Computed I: 1.17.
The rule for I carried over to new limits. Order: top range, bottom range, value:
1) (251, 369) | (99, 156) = 1.03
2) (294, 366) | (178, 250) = 1.20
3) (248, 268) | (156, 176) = 0.78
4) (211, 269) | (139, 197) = 0.73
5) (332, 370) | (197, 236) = 1.09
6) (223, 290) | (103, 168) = 0.82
